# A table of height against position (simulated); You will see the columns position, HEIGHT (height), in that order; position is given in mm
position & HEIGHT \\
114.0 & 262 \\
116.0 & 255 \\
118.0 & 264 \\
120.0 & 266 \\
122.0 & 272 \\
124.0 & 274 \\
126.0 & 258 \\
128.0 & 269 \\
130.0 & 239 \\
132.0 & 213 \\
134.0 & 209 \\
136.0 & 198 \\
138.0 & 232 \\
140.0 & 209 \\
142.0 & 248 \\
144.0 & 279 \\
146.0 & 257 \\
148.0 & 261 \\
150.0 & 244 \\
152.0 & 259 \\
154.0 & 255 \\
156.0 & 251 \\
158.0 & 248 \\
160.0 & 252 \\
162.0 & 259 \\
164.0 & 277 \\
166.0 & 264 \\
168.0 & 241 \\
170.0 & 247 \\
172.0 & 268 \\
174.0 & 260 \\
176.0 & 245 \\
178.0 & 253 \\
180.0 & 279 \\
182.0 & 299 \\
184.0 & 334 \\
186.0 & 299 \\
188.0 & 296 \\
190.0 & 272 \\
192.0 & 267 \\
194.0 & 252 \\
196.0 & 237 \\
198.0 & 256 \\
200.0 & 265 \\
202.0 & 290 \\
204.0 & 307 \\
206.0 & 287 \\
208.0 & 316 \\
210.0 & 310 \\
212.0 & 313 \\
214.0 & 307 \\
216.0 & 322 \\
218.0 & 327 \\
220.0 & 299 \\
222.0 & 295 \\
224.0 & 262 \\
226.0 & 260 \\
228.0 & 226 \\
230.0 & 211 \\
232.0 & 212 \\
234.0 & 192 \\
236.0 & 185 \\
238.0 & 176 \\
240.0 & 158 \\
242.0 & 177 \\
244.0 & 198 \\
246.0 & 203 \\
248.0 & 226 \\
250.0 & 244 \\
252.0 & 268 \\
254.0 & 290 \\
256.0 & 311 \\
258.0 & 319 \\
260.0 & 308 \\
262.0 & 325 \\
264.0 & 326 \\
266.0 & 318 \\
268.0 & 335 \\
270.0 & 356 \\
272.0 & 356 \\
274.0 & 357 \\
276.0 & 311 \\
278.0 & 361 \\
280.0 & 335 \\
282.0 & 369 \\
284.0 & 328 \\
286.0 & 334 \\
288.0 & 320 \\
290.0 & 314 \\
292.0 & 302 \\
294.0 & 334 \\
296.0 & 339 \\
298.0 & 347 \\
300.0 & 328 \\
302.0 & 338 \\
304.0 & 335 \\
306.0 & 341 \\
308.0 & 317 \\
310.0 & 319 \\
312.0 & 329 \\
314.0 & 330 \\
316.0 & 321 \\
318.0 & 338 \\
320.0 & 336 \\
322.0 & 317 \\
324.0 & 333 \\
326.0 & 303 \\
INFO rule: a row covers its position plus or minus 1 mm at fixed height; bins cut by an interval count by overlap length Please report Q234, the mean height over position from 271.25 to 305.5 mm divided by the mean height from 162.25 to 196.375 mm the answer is 1.2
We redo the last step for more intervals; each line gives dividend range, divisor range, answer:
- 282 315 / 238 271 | 1.22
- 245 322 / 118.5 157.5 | 1.30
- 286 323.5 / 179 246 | 1.25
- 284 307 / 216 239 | 1.35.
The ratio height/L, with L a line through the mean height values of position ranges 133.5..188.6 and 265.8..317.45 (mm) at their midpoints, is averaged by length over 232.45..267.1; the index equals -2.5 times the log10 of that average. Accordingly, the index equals 0.24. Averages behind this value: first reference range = 258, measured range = 248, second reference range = 334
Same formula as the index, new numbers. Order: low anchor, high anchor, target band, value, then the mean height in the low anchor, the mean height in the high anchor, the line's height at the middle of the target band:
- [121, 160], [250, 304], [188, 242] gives 0.11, 246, 327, 290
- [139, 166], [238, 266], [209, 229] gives -0.14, 254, 257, 256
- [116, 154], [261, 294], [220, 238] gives 0.30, 248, 334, 305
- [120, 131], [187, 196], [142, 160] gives 0.04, 263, 268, 265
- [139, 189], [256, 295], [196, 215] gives -0.01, 263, 331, 289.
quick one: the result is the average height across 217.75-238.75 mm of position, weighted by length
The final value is 238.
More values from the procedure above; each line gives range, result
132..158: 241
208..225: 305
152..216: 275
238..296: 298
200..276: 275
